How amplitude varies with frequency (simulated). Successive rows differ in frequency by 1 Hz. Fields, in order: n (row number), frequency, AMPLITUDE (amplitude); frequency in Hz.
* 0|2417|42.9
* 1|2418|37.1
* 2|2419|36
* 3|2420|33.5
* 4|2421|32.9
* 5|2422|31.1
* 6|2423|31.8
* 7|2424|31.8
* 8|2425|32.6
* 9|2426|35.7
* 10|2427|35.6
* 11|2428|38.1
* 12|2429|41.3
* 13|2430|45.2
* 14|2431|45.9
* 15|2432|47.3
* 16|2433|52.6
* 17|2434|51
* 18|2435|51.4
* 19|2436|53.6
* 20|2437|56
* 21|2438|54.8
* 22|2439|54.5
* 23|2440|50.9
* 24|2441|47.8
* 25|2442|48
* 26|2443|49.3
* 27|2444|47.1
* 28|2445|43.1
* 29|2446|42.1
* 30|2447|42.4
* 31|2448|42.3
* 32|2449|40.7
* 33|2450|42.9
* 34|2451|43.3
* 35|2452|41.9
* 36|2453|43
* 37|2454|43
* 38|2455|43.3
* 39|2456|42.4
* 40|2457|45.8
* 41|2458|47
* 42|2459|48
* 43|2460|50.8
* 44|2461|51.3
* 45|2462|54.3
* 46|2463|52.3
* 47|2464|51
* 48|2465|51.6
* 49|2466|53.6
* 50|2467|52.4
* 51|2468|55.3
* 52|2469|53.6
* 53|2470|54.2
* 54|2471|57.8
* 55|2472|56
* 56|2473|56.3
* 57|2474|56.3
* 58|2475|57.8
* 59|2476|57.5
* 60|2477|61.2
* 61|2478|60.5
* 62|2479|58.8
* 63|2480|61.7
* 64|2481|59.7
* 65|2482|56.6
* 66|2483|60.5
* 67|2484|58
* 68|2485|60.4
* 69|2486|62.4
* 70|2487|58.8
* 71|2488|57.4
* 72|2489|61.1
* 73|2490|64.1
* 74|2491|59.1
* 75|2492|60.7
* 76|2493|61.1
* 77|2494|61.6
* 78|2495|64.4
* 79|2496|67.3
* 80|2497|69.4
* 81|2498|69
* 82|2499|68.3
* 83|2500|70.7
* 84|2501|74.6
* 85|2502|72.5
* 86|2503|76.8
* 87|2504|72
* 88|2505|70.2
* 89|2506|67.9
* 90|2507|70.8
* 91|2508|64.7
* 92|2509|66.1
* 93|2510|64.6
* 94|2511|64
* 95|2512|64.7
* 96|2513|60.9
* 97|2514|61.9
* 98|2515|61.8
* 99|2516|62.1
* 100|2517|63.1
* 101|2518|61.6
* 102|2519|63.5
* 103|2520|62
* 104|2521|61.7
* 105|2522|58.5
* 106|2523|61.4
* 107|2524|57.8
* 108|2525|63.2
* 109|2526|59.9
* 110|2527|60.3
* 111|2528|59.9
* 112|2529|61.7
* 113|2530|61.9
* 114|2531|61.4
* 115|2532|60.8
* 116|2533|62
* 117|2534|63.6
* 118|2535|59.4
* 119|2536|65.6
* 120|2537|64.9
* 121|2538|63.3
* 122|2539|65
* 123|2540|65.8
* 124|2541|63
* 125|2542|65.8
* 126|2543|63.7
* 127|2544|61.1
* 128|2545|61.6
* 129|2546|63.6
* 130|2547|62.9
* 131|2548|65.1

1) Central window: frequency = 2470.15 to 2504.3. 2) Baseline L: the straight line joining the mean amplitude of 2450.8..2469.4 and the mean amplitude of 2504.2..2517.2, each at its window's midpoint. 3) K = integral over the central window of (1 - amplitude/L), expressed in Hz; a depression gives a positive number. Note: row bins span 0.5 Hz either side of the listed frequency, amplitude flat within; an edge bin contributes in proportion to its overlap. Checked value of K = -3.0 Hz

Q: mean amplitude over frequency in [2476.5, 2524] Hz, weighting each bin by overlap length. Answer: 63.8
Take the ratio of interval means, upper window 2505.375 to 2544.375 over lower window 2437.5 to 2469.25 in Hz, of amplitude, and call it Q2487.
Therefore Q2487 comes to 1.3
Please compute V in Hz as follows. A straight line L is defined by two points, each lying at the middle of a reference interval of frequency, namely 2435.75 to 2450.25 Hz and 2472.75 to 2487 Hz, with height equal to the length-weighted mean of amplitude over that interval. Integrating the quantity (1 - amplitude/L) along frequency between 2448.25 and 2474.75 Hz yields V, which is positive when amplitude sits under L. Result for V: 2.0 Hz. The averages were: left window 47.7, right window 59.2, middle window 49.6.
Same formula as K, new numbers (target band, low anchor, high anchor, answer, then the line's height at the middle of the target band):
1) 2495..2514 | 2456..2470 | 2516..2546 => -3.4 Hz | 57.9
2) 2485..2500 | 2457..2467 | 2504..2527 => -1.4 Hz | 58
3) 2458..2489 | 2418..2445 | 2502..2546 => -2.0 Hz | 52.7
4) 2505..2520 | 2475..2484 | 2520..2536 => -0.9 Hz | 60.5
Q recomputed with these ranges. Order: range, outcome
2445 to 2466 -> 46.1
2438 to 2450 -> 46.4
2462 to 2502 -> 59.9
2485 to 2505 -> 65.8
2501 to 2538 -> 63.9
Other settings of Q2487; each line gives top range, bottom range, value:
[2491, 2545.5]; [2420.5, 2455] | 1.47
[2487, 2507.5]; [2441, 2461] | 1.49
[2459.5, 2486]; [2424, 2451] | 1.24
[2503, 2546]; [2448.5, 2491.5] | 1.18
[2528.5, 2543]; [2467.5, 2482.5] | 1.10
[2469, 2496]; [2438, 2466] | 1.27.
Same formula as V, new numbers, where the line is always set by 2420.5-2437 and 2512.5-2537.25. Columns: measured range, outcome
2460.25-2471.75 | -0.9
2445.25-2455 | 0.8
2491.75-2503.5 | -2.6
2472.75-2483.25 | -1.4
